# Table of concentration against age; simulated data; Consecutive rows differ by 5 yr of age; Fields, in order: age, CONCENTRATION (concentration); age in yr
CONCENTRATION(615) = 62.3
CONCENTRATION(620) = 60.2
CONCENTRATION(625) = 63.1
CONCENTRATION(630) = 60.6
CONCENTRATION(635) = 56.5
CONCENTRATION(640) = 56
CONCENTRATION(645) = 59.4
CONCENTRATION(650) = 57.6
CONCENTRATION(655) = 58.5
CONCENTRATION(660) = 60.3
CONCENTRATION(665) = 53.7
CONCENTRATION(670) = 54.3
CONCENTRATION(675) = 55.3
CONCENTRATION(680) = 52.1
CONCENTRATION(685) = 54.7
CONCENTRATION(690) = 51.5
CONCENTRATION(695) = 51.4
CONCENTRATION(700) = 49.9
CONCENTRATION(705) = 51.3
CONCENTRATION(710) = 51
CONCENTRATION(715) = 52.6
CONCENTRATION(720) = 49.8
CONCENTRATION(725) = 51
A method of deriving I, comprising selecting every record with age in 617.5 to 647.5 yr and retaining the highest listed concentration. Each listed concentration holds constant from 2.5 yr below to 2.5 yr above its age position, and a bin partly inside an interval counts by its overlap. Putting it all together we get 63.1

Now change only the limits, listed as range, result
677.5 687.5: 54.7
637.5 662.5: 60.3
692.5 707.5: 51.4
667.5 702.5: 55.3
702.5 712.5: 51.3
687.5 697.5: 51.5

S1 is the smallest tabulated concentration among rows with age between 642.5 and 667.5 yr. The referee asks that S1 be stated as 53.7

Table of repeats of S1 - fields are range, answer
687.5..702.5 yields 49.9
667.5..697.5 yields 51.4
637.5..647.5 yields 56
